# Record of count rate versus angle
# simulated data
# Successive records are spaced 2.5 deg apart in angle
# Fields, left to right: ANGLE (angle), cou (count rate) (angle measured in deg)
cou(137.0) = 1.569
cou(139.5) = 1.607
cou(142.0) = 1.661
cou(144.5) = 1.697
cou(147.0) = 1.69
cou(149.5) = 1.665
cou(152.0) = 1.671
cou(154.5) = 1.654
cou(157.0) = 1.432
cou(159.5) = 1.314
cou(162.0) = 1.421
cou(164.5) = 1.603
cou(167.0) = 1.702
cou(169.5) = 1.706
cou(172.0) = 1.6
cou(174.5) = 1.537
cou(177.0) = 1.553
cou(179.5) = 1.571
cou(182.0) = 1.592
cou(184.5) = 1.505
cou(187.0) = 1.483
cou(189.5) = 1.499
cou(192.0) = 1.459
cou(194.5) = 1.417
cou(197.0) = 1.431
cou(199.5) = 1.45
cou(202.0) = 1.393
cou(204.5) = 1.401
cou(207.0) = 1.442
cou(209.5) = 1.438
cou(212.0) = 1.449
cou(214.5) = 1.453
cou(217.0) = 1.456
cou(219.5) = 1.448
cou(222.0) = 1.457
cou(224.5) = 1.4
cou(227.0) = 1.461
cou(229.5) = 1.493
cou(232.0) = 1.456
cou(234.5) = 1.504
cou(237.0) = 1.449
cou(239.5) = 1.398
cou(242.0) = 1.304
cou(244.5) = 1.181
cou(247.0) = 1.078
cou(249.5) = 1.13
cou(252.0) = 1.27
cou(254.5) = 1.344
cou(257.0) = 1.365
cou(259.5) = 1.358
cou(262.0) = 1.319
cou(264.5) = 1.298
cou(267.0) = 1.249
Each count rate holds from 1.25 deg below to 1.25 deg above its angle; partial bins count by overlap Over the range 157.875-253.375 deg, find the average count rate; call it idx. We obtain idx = 1.44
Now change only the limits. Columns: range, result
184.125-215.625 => 1.45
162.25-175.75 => 1.61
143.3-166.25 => 1.57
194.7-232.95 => 1.44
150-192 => 1.55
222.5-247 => 1.39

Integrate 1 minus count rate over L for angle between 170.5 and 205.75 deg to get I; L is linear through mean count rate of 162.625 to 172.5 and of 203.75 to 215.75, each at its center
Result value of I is 1.1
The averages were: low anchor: 1.64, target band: 1.49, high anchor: 1.44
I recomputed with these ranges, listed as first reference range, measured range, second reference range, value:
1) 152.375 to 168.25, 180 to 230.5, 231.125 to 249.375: -1.6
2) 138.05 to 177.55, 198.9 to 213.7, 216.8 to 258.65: 0.3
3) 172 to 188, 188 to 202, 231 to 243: 0.6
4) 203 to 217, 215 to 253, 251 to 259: 0.4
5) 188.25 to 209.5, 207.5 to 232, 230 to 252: -1.3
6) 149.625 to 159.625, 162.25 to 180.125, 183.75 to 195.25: -1.0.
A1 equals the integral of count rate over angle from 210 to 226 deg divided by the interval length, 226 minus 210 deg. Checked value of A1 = 1.44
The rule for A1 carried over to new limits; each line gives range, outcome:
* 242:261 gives 1.25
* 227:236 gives 1.48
